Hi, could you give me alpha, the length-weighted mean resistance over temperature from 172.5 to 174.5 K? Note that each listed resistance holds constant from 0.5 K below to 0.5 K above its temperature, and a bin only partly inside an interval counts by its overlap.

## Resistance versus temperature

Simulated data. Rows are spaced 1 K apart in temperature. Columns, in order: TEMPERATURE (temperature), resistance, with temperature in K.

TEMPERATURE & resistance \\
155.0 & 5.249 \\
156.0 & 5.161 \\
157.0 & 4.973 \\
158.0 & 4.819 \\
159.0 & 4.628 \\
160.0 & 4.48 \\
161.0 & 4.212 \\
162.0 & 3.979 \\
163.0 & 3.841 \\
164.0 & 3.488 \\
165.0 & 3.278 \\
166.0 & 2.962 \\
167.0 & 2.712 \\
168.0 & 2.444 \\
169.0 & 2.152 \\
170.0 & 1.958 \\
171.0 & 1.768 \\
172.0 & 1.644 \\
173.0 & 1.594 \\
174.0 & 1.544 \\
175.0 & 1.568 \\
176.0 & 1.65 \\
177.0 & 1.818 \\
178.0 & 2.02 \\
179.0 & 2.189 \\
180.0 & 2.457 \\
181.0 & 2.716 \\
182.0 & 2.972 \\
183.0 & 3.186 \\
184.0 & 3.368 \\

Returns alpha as 1.57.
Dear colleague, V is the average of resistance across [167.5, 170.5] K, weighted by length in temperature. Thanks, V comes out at 2.18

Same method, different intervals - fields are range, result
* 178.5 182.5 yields 2.58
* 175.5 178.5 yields 1.83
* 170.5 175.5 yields 1.62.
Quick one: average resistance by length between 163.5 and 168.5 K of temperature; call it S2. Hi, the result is 2.98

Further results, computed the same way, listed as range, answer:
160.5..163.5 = 4.01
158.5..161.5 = 4.44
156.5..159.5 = 4.81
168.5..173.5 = 1.82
